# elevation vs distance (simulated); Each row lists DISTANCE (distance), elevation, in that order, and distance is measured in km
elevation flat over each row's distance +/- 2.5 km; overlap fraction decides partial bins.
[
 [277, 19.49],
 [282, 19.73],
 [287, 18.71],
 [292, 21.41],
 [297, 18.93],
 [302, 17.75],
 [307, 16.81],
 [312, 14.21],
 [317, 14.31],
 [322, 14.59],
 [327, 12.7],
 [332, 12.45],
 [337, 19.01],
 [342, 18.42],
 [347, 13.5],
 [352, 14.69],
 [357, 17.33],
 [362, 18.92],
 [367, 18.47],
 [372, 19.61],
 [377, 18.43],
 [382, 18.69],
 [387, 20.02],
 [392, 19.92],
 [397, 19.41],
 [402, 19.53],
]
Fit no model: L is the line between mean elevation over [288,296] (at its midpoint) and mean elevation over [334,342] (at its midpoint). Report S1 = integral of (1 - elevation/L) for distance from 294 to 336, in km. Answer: 8.72 km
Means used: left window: 20.4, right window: 18.4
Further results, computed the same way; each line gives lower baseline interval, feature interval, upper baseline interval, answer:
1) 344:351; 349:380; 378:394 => -2.6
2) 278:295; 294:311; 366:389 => 1.8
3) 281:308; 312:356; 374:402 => 9.5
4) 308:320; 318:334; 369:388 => 2.1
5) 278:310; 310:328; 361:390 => 4.6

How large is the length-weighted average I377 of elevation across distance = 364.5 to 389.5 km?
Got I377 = 19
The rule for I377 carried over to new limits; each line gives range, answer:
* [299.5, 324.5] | 15.5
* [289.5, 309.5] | 18.7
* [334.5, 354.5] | 16.4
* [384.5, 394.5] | 20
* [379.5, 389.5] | 19.4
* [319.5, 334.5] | 13.2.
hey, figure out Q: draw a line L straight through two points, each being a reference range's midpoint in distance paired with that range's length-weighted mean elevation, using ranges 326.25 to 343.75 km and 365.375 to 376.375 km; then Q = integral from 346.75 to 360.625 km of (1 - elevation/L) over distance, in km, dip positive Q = 1.4 km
